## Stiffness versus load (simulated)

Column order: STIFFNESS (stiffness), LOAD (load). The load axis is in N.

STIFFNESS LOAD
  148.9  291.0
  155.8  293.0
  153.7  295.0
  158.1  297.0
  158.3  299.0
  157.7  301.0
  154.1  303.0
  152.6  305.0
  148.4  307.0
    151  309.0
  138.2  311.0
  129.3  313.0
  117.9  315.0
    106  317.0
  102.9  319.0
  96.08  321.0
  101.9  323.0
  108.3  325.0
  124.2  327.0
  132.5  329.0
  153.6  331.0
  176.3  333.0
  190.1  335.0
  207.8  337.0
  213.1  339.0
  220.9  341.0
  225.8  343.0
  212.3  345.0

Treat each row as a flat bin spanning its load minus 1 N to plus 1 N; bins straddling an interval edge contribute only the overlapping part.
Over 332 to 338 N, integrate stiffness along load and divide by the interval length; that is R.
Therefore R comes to 191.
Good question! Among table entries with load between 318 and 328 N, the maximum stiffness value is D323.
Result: 124.2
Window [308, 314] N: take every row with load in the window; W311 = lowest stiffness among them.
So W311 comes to 129.3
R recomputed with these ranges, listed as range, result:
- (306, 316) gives 137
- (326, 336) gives 155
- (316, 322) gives 102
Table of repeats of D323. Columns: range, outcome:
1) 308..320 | 151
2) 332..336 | 190.1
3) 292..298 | 158.1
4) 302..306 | 154.1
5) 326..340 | 213.1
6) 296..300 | 158.3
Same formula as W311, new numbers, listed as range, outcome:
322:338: 101.9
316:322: 96.08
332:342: 176.3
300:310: 148.4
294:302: 153.7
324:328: 108.3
